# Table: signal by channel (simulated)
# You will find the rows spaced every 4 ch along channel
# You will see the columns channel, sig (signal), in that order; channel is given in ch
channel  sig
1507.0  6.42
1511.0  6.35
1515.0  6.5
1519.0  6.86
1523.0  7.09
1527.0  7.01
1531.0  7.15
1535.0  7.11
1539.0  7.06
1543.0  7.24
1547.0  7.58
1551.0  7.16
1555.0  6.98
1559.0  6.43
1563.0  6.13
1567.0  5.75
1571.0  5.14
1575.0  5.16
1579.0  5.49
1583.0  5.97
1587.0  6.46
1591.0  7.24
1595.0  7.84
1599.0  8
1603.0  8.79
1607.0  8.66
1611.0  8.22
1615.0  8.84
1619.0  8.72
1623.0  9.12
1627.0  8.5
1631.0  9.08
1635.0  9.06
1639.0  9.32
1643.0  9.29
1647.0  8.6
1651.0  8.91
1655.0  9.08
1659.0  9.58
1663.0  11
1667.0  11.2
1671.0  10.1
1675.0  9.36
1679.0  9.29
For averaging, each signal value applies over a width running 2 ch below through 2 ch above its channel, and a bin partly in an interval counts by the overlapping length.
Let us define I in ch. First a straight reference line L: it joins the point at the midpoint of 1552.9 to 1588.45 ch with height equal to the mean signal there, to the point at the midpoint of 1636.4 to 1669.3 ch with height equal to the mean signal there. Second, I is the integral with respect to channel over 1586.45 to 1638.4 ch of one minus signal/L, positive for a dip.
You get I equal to -4.2 ch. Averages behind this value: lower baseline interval 5.94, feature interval 8.43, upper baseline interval 9.62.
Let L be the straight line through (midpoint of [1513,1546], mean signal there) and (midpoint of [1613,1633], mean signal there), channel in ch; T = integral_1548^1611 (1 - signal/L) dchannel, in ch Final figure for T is 9.5 ch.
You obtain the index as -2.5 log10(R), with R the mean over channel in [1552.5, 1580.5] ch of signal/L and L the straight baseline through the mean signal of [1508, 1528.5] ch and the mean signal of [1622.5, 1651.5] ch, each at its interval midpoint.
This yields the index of 0.280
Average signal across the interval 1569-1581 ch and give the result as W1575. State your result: 5.26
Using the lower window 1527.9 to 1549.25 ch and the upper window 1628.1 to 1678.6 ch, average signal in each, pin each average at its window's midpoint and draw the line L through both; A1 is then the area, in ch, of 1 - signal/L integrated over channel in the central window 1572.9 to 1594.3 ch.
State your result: 5.2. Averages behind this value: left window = 7.22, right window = 9.52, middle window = 6.17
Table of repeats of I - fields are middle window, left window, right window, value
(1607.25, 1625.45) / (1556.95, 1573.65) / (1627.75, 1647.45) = -1.3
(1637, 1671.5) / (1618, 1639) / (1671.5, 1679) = -1.5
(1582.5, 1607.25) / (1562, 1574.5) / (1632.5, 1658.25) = -2.8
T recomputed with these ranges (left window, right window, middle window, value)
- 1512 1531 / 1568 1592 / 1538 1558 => -2.39 ch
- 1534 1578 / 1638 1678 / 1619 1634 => -0.38 ch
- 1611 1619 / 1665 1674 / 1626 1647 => 0.79 ch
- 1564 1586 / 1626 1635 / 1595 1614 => -2.74 ch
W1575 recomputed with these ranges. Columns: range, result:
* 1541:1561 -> 7.08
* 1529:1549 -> 7.23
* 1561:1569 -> 5.94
